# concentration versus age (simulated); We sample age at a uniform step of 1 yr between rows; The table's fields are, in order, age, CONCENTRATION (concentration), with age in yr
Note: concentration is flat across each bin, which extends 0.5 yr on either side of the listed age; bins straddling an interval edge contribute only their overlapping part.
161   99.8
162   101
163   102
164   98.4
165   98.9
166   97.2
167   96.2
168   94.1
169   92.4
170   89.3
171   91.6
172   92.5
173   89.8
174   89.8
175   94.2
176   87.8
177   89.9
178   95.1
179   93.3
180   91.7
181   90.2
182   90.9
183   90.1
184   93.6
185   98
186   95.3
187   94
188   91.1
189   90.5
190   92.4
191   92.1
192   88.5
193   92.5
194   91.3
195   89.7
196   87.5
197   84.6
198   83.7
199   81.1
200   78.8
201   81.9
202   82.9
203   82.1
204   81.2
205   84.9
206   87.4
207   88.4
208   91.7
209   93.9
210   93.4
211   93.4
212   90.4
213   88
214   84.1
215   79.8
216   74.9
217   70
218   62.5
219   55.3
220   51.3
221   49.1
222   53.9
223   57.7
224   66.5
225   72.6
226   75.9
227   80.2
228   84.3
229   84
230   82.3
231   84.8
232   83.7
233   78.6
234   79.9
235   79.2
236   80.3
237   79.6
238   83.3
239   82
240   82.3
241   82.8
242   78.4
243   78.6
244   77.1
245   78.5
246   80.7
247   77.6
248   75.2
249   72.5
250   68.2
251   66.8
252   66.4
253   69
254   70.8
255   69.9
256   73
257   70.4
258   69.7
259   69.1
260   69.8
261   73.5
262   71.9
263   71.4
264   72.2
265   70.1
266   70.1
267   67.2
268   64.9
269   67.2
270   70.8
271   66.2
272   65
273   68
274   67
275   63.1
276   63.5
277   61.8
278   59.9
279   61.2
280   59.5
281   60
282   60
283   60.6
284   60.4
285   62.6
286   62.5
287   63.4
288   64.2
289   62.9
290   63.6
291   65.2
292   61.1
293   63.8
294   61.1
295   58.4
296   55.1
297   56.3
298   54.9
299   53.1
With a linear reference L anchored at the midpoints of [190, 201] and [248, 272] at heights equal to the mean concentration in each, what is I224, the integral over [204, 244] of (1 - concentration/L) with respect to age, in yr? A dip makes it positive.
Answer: 0.5 yr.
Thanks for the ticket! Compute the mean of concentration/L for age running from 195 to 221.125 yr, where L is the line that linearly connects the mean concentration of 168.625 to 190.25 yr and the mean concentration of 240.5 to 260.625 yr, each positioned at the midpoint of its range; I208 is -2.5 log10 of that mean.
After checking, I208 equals 0.05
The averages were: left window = 92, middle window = 80.7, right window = 73.2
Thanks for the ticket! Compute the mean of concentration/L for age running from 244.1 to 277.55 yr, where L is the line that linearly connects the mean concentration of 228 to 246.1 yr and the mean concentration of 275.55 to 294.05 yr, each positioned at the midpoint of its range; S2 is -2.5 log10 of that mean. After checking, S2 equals 0.03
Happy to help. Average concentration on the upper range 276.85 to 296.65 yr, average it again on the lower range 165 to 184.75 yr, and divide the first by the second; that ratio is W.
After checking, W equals 0.66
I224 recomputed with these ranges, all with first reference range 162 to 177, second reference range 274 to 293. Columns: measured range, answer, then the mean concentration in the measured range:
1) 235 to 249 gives -1.08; 79.4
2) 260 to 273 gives -0.44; 69.2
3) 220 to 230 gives 1.18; 69.1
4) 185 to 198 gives -0.44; 90.8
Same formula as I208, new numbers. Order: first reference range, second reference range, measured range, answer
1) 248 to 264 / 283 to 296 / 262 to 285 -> 0.02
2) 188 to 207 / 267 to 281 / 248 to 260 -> 0.00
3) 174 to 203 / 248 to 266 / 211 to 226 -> 0.17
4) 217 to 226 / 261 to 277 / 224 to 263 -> -0.20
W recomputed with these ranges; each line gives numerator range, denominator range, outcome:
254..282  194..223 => 0.85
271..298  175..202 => 0.69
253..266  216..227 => 1.13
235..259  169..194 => 0.82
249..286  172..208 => 0.75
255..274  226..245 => 0.86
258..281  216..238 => 0.92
